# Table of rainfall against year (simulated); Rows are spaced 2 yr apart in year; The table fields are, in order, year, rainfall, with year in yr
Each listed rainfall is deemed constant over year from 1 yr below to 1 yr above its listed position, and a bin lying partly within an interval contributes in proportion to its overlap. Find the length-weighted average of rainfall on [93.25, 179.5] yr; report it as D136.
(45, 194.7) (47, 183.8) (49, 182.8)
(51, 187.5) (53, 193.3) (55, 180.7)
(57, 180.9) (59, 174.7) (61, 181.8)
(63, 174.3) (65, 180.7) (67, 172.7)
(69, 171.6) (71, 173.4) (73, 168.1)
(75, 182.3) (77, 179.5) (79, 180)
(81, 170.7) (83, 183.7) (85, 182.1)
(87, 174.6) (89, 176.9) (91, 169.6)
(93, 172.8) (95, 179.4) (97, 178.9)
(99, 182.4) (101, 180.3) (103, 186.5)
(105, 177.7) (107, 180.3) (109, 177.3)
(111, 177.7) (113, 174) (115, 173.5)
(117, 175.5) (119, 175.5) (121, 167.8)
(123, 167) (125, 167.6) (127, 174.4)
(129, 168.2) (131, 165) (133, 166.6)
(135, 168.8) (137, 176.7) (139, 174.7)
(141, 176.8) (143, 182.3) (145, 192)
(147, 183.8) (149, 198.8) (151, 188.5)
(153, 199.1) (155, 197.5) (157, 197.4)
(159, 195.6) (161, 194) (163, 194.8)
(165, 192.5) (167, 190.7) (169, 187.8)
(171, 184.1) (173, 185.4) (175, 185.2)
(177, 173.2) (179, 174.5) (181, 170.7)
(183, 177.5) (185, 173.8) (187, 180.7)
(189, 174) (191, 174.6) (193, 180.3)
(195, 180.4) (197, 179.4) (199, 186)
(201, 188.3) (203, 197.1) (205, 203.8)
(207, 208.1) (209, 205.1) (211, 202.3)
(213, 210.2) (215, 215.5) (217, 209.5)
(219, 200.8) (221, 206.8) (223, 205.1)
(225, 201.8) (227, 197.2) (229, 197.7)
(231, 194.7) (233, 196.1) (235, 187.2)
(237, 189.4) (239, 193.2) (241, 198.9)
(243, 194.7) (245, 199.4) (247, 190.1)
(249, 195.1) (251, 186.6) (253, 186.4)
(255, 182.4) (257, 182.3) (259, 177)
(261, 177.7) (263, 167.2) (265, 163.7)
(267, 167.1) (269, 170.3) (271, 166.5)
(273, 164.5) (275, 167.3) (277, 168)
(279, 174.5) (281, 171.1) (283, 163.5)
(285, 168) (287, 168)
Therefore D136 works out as 181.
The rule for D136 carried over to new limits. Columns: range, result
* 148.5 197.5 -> 185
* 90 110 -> 179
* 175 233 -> 192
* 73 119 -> 178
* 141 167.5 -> 192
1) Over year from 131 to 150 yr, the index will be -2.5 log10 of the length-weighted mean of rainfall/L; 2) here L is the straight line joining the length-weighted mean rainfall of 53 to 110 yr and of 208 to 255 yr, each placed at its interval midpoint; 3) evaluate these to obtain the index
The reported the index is 0.04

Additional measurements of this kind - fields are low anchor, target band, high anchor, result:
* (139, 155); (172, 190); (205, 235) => 0.105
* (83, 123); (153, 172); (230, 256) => -0.057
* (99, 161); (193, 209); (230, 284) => -0.068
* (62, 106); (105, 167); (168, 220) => 0.011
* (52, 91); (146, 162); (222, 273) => -0.073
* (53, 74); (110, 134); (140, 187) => 0.070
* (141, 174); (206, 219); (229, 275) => -0.118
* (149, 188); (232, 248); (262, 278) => -0.124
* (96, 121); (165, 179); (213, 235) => 0.040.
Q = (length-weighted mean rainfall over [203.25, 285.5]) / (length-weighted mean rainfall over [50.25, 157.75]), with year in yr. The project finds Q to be 1.05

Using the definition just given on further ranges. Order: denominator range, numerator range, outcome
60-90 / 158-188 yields 1.04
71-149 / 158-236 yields 1.09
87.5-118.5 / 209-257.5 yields 1.11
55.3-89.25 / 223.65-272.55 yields 1.05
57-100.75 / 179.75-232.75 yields 1.09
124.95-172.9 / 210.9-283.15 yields 1.01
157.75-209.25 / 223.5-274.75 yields 1.00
